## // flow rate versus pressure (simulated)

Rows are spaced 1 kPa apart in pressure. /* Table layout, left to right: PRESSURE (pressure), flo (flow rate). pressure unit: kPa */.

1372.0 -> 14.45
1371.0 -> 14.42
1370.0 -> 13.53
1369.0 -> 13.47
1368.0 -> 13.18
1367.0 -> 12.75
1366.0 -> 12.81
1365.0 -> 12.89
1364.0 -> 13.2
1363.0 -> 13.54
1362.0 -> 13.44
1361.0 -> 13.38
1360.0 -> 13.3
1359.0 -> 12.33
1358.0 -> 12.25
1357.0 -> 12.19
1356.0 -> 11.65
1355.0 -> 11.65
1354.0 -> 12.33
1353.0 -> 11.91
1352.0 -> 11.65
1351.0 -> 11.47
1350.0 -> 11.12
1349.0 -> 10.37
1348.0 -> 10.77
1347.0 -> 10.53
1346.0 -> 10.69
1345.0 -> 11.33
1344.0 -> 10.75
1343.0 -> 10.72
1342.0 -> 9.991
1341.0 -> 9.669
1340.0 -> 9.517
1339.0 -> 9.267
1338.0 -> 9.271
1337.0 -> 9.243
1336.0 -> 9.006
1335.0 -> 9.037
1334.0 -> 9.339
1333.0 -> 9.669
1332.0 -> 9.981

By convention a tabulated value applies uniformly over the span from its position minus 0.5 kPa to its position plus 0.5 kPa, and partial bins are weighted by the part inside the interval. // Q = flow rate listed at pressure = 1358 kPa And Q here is 12.25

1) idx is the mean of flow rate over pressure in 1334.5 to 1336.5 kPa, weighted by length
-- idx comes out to 9.02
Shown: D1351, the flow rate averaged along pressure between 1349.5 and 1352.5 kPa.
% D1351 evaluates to 11.4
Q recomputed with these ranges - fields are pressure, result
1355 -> 11.65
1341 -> 9.669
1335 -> 9.037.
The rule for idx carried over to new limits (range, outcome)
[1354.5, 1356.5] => 11.7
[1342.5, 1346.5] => 10.9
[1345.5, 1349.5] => 10.6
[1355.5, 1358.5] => 12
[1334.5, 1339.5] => 9.16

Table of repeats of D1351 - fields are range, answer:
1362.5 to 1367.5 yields 13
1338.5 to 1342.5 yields 9.61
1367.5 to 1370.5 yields 13.4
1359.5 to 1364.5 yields 13.4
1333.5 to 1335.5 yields 9.19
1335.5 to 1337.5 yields 9.12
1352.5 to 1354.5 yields 12.1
